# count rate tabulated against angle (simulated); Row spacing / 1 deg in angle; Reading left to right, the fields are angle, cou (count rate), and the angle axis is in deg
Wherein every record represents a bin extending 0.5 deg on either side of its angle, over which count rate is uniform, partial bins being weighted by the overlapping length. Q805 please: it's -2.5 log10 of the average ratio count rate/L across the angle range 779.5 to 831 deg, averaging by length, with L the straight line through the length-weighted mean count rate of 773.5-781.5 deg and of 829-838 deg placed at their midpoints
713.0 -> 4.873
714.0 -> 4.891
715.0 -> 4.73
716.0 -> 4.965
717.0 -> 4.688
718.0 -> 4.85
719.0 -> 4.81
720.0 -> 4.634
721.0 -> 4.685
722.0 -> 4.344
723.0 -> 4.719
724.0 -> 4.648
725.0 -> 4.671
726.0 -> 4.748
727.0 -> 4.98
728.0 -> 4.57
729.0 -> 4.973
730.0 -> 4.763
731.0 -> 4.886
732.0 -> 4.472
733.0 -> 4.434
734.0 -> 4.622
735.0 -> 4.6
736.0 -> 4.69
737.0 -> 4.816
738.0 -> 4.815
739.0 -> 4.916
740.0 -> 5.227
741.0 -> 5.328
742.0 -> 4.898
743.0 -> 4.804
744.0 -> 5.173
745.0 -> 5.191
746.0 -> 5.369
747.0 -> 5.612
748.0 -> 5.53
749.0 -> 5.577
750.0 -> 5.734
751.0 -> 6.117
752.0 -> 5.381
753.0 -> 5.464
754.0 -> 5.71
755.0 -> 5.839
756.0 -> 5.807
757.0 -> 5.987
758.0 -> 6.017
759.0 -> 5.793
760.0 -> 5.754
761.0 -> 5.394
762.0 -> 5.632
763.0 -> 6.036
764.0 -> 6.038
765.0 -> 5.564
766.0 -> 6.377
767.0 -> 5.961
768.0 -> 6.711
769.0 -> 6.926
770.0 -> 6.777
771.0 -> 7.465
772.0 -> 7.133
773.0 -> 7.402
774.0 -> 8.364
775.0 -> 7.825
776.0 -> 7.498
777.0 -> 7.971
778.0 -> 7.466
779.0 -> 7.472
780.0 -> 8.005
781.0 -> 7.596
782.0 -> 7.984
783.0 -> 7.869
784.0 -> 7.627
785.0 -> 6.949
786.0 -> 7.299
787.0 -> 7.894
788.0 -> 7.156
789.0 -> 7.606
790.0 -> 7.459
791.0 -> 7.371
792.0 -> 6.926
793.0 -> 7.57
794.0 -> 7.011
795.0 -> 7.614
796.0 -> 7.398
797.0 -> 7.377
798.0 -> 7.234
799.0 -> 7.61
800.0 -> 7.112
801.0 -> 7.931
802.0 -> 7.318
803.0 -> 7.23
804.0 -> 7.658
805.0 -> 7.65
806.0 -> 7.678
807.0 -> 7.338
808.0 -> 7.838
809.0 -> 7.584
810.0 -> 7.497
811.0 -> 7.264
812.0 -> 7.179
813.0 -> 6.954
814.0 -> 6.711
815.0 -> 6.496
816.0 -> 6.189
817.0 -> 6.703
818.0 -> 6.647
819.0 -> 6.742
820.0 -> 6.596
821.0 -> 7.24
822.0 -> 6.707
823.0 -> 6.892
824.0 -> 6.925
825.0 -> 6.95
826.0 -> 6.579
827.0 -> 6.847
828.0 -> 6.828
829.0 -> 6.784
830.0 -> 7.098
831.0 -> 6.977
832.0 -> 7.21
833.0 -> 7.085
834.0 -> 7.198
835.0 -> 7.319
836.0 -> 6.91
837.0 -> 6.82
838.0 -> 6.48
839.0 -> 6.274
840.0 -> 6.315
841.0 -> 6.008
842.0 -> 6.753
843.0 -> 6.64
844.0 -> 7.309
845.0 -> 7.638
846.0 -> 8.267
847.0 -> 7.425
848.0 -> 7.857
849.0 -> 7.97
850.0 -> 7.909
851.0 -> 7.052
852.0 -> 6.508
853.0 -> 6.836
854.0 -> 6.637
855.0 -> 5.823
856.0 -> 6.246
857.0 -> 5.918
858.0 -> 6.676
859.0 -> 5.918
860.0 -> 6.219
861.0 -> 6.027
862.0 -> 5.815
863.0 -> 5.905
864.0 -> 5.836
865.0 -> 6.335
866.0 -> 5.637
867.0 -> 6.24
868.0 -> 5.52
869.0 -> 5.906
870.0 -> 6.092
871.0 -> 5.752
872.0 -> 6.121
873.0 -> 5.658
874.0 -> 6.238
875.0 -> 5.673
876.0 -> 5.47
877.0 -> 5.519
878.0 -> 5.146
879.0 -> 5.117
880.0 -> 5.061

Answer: 0.03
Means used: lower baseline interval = 7.77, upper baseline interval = 7.03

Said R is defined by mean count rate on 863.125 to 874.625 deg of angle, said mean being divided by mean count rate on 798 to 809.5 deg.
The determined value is 0.8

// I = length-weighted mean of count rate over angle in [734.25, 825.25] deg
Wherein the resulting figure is 6.64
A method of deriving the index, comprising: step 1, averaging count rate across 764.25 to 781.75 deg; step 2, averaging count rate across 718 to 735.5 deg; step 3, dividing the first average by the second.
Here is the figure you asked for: 1.5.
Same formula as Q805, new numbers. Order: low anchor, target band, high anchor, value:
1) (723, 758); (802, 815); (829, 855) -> -0.15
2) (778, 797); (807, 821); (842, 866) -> 0.03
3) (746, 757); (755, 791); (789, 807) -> -0.07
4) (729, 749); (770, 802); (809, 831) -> -0.23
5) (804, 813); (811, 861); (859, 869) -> -0.02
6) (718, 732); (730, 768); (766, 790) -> 0.10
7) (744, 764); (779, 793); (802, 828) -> -0.18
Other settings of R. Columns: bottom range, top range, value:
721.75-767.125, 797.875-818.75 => 1.37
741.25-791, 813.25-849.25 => 1.06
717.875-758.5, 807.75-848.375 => 1.37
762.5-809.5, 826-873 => 0.90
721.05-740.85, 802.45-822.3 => 1.50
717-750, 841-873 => 1.33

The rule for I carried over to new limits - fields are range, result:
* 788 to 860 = 7.04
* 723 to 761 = 5.18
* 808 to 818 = 6.98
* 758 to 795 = 7.05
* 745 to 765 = 5.71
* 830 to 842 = 6.79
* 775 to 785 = 7.69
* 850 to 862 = 6.39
